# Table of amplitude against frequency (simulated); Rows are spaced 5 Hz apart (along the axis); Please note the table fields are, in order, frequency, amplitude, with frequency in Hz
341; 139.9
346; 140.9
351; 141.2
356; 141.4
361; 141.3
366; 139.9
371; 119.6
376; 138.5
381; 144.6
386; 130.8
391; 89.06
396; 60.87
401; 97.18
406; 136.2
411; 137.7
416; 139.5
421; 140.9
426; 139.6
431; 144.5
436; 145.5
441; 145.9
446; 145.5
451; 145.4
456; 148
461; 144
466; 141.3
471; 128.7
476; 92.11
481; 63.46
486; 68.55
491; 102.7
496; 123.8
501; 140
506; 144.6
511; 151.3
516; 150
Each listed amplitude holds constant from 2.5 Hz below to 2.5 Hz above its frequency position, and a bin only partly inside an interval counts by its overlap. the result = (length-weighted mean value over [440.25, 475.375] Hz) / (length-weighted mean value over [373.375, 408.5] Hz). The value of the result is 1.23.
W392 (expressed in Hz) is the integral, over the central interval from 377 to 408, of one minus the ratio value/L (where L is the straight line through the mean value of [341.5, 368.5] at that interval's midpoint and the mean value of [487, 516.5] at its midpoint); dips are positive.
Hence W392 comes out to 6.19 Hz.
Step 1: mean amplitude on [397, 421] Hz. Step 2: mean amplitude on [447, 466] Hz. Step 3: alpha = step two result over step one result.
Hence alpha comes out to 1.16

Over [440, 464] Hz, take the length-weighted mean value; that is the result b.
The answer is 146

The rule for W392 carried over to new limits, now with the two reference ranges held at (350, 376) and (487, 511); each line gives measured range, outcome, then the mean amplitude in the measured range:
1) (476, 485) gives 3.9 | 72.3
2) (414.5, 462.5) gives -4.8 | 144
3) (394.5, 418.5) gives 3.0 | 117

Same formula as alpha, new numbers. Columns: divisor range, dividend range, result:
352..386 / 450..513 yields 0.89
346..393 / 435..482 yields 0.99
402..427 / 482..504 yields 0.78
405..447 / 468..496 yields 0.67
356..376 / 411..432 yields 1.04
